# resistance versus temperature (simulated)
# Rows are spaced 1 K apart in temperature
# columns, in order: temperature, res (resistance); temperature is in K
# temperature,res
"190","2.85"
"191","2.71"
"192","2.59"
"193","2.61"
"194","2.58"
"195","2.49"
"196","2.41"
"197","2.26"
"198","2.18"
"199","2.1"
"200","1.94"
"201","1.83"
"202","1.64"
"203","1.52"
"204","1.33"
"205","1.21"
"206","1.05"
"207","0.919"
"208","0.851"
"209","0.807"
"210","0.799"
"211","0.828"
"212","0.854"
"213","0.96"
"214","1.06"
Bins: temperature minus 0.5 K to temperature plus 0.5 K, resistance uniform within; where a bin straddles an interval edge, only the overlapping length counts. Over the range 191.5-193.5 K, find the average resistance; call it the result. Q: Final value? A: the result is 2.6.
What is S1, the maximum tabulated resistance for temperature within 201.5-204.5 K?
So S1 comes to 1.64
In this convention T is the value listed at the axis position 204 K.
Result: 1.33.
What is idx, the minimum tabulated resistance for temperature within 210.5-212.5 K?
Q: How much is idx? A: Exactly 0.828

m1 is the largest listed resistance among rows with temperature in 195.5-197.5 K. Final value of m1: 2.41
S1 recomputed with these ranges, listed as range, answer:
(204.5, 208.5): 1.21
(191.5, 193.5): 2.61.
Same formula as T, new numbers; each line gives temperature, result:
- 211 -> 0.828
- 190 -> 2.85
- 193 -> 2.61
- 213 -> 0.96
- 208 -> 0.851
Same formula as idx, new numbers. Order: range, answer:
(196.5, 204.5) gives 1.33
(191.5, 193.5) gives 2.59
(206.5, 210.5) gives 0.799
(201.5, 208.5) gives 0.851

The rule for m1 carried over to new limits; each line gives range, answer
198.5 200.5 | 2.1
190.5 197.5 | 2.71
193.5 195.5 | 2.58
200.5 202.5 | 1.83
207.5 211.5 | 0.851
